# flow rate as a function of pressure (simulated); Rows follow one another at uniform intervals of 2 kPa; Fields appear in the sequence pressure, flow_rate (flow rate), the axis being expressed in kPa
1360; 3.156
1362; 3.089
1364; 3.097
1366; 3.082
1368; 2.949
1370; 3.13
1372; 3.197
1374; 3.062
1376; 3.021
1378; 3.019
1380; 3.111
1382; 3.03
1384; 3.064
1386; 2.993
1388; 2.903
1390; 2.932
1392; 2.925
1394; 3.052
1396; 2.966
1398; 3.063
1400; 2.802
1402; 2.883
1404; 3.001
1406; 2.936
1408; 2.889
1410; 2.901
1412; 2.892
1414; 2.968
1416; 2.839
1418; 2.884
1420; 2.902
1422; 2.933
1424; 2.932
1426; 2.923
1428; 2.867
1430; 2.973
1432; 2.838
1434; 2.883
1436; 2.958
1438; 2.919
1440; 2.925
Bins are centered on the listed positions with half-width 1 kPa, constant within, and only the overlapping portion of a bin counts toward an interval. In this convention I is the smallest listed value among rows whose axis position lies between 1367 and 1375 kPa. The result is 2.949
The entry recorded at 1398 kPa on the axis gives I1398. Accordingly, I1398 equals 3.063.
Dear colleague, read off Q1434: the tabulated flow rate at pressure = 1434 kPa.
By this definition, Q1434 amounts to 2.883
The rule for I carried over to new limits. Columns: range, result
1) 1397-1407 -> 2.802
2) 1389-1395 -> 2.925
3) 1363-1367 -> 3.082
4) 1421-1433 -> 2.838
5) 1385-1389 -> 2.903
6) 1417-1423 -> 2.884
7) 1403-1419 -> 2.839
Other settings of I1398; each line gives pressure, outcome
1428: 2.867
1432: 2.838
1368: 2.949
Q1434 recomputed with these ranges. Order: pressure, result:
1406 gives 2.936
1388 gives 2.903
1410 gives 2.901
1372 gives 3.197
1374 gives 3.062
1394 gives 3.052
